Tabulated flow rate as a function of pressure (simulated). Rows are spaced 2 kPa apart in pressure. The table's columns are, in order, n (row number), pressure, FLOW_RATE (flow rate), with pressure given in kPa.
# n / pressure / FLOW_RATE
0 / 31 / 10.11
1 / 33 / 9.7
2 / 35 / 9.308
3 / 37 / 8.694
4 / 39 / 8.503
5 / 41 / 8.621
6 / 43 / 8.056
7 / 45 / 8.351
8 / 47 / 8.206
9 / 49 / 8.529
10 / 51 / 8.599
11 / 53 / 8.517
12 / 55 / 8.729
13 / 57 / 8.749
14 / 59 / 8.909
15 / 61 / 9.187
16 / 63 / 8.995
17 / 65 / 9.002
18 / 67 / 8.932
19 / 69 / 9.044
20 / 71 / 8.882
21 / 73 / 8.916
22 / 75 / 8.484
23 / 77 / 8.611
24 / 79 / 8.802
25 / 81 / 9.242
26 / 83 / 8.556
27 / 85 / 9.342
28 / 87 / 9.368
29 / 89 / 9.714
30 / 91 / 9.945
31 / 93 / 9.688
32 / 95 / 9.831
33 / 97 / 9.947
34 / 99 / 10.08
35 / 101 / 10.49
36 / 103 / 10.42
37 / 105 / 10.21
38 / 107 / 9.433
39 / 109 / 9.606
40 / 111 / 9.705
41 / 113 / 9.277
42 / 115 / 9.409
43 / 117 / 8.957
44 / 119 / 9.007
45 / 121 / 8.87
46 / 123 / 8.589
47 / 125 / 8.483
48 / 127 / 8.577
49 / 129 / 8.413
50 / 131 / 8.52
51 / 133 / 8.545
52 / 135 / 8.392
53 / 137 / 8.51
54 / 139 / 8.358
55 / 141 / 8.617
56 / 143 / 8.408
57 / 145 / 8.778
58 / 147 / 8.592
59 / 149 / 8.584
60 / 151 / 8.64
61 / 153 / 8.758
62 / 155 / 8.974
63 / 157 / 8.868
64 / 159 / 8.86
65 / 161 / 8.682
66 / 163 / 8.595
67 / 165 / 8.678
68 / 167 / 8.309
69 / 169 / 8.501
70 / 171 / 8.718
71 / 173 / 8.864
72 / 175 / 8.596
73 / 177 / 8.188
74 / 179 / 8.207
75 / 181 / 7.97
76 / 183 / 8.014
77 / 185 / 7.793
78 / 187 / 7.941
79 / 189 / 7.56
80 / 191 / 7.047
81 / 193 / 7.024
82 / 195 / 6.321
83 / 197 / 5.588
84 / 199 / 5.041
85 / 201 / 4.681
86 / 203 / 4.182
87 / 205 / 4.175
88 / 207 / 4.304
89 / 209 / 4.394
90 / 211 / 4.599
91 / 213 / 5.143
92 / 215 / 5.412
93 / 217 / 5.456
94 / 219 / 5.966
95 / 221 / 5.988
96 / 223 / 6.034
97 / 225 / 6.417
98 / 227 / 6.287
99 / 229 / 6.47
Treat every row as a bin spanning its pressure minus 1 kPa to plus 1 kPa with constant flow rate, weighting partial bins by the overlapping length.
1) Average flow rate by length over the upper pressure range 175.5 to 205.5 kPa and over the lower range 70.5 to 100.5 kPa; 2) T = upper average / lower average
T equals 0.72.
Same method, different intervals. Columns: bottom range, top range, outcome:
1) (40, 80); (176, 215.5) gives 0.71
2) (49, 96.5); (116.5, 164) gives 0.96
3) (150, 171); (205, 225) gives 0.61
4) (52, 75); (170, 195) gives 0.89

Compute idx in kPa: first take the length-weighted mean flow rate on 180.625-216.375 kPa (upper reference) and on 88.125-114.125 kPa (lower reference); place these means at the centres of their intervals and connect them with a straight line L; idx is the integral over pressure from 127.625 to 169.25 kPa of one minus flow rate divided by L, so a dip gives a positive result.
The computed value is -3.6 kPa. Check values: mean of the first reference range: 9.87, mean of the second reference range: 5.91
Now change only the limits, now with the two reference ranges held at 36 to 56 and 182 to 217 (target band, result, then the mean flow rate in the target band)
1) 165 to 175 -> -3.6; 8.61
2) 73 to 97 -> -4.5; 9.25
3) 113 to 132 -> -4.3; 8.79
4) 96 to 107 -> -3.9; 10.2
